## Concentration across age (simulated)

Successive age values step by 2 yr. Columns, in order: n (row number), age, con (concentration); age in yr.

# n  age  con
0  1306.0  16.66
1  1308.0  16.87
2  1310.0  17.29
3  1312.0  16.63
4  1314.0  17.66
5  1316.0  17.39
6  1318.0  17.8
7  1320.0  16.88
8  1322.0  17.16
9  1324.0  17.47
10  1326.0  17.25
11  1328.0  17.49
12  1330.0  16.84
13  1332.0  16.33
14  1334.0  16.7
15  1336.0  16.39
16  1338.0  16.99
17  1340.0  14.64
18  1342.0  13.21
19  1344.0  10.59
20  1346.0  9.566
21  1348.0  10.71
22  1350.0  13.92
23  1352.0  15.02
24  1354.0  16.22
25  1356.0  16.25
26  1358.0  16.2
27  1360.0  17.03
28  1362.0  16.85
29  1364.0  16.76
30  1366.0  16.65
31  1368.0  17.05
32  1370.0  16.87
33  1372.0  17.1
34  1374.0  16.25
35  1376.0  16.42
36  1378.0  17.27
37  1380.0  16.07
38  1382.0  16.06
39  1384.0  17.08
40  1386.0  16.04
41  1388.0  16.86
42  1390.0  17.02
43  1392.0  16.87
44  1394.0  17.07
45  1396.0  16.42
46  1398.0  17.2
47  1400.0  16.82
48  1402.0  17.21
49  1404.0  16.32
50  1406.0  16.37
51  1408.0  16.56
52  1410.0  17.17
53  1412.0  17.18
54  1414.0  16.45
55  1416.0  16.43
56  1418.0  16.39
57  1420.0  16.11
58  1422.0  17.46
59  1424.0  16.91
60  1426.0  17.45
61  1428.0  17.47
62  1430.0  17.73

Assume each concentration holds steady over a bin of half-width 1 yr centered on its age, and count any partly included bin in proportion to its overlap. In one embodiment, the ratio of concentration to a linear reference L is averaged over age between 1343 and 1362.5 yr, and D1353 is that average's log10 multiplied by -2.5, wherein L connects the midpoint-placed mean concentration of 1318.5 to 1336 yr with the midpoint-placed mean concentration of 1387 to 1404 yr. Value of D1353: 0.20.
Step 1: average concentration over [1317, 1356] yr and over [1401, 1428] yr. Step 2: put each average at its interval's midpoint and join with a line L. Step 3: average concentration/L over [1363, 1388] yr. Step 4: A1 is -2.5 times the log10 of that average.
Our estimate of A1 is -0.04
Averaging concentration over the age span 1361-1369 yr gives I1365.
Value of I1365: 16.8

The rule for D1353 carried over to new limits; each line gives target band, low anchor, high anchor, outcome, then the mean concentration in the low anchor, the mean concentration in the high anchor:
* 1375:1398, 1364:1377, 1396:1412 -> 0.006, 16.7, 16.8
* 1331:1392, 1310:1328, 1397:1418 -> 0.089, 17.3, 16.8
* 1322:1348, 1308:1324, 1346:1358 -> 0.036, 17.2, 14.2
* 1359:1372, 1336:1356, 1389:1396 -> -0.125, 13.7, 16.9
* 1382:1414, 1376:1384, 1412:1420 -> -0.018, 16.5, 16.5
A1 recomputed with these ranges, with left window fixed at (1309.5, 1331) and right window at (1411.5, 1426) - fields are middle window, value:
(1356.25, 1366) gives 0.02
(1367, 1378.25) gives 0.01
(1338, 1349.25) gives 0.36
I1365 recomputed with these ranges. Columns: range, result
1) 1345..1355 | 13.1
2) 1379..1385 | 16.4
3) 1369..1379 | 16.8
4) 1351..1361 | 16.1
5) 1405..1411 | 16.7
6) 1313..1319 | 17.6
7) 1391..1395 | 17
